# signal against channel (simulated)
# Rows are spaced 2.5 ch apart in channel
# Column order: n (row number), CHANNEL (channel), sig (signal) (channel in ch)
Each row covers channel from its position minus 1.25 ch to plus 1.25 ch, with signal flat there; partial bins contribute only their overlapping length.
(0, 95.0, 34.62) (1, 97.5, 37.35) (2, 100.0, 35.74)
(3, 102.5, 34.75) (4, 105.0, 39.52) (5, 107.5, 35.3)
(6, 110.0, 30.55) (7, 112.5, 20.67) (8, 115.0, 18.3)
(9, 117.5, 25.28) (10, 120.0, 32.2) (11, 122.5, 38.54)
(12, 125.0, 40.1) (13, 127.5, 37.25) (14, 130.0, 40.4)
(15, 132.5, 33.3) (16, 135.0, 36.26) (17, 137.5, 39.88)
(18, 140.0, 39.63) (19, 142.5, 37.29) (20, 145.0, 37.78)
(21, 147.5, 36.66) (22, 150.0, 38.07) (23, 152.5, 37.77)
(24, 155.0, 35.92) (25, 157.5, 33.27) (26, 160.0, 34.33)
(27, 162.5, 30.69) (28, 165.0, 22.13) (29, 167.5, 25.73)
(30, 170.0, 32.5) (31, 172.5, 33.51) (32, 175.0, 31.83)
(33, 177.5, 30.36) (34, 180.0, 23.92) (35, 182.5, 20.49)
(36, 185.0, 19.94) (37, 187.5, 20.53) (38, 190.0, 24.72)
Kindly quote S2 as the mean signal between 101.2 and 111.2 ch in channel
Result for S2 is 35.1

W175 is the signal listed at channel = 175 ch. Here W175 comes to 31.83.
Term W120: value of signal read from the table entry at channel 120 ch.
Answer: 32.2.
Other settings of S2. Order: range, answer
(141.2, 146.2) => 37.6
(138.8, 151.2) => 37.9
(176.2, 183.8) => 24.9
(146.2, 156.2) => 37.1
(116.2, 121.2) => 28.6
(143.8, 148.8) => 37.2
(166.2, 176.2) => 30.8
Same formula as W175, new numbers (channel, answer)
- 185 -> 19.94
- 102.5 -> 34.75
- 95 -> 34.62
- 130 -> 40.4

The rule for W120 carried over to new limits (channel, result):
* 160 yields 34.33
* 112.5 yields 20.67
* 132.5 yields 33.3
